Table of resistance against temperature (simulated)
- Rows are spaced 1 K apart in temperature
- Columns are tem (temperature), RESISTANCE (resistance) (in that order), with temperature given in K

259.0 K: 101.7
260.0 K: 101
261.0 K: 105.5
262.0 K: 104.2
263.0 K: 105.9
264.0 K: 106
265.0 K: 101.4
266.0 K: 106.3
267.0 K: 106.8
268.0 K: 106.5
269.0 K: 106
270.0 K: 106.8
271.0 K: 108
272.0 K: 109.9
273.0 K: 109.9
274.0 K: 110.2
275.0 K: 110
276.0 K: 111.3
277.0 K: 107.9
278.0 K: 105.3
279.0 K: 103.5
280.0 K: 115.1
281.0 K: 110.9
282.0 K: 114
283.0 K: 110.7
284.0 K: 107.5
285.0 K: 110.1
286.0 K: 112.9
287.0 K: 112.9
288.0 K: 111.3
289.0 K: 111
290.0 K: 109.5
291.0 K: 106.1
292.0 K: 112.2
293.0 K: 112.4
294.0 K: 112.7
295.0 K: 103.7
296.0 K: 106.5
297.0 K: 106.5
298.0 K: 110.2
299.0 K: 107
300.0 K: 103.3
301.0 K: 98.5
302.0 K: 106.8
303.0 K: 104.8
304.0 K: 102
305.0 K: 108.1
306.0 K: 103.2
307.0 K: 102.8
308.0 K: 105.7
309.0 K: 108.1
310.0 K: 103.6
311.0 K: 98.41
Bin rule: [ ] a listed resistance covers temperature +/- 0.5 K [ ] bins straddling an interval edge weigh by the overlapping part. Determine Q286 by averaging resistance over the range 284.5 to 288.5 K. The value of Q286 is 112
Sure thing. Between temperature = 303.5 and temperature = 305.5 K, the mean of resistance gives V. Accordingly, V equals 105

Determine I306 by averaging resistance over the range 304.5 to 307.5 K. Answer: 105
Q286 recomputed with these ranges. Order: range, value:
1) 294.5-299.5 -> 107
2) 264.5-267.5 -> 105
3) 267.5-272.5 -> 107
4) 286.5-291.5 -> 110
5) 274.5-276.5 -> 111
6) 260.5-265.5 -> 105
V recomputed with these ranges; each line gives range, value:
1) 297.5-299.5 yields 109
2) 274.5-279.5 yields 108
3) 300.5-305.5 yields 104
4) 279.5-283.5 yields 113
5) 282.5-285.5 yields 109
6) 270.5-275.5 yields 110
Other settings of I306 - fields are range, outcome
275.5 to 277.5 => 110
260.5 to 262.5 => 105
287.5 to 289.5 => 111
